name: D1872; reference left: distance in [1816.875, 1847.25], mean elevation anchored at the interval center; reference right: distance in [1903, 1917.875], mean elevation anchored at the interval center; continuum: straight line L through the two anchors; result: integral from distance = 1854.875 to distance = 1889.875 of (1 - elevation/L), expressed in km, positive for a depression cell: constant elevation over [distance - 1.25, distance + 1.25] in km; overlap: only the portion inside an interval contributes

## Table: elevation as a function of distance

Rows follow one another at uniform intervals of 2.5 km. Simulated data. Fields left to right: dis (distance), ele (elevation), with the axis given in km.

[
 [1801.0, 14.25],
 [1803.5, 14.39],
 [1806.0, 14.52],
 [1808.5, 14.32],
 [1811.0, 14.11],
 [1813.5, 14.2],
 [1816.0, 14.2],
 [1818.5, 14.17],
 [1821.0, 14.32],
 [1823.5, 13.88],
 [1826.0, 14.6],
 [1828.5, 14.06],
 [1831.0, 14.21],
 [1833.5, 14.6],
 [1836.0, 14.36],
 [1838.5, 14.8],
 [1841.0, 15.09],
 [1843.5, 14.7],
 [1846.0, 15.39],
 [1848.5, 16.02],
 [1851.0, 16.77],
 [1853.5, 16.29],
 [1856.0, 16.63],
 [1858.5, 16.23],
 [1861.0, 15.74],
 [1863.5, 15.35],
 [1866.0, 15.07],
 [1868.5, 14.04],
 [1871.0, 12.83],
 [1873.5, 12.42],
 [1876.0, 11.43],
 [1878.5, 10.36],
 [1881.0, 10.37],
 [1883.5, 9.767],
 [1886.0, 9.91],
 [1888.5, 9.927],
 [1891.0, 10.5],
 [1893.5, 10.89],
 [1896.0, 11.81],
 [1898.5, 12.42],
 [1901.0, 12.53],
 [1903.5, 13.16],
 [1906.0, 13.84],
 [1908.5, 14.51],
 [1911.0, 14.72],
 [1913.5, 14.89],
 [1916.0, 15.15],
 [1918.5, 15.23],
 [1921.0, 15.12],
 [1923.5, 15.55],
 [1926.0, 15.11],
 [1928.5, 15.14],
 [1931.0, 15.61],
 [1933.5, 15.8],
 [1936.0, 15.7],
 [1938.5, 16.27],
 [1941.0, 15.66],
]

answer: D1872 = 4.0 km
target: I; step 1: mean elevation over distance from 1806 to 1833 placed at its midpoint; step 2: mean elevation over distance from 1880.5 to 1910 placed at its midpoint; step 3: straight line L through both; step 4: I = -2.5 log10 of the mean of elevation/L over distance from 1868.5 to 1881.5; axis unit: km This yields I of 0.05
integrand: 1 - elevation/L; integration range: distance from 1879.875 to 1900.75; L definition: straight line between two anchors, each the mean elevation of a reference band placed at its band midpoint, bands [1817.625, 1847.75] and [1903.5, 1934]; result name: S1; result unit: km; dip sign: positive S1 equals 5.7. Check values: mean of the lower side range 14.5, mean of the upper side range 15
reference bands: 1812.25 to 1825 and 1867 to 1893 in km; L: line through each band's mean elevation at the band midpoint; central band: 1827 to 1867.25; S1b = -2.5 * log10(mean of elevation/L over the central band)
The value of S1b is -0.20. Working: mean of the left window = 14.2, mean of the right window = 11.2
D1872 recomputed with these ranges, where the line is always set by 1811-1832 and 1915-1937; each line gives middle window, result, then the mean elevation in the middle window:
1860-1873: 0.2 km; 14.5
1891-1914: 3.2 km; 13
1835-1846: -0.3 km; 14.8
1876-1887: 3.4 km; 10.3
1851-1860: -1.1 km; 16.4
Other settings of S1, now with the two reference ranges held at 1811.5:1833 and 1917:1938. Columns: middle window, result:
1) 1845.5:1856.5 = -1.3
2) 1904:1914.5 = 0.6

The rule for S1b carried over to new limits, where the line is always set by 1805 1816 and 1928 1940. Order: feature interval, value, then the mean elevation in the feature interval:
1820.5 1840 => 0.01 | 14.4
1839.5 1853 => -0.07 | 15.6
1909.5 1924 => 0.03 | 15.1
